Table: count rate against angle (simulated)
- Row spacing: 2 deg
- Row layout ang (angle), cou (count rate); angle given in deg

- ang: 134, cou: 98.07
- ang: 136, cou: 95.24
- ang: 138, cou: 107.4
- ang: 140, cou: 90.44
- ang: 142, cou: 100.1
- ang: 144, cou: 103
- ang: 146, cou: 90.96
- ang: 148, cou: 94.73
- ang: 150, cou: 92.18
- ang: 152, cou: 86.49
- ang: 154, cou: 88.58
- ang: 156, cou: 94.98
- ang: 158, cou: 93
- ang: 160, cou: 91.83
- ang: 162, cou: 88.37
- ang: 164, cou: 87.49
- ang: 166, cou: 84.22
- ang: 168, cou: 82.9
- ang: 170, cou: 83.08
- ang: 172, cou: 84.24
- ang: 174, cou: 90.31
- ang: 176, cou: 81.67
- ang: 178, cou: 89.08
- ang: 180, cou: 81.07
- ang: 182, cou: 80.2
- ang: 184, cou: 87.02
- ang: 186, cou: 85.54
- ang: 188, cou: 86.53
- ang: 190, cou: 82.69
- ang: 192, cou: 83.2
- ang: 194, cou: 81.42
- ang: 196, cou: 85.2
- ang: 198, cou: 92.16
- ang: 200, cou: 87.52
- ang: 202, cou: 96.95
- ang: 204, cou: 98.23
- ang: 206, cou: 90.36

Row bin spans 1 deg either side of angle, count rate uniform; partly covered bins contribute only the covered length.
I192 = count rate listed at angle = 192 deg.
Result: 83.2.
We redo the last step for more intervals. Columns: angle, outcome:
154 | 88.58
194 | 81.42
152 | 86.49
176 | 81.67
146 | 90.96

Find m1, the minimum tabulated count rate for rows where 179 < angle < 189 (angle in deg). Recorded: 80.2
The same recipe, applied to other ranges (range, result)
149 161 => 86.49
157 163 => 88.37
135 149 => 90.44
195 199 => 85.2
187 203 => 81.42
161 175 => 82.9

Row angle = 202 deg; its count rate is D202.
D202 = 96.95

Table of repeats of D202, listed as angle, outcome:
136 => 95.24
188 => 86.53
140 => 90.44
